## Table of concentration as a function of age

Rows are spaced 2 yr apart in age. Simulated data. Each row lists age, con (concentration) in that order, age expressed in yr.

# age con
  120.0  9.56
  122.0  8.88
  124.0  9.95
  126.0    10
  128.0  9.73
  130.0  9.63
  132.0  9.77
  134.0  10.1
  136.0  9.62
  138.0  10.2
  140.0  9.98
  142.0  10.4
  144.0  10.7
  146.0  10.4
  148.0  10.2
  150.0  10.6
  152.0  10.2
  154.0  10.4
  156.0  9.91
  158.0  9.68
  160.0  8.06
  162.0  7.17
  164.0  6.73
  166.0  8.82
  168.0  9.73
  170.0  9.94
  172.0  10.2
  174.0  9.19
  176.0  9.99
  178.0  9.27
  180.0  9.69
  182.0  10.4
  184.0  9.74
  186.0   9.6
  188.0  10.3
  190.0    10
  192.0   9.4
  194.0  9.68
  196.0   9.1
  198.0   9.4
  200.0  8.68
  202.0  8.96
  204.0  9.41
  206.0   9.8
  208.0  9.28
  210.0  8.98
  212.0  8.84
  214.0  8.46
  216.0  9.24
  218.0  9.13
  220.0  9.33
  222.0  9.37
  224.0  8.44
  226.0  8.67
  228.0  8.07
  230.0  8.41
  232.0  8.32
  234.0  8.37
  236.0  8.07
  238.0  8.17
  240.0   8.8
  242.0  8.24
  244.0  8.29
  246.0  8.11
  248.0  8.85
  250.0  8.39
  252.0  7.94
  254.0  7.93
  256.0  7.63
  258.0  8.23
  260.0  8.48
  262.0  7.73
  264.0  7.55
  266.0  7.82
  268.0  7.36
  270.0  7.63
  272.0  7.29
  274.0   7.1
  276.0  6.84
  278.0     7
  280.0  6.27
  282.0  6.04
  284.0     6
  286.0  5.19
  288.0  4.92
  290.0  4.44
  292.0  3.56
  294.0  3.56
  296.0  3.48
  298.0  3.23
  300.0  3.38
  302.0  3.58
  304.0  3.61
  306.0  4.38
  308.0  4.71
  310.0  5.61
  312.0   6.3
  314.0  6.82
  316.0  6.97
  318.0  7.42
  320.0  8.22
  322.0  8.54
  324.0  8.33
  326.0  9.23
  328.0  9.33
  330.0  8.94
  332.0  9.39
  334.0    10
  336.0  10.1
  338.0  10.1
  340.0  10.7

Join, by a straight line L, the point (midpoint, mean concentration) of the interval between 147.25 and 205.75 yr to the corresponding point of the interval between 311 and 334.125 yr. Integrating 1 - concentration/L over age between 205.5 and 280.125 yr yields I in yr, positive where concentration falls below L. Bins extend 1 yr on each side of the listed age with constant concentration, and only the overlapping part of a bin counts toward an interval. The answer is 5.68 yr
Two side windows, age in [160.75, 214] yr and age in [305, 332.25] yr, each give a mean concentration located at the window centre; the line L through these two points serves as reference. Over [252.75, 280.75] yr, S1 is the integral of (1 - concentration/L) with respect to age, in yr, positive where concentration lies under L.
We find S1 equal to 2.2 yr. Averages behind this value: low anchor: 9.3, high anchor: 7.39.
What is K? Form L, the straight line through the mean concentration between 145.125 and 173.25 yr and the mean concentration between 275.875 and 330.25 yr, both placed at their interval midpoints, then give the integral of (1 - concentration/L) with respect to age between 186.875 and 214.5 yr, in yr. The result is -3.0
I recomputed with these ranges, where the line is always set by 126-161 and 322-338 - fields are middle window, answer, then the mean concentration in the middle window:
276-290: 5.35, 5.87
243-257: 2.11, 8.16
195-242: 4.31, 8.83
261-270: 1.82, 7.62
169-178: 0.10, 9.77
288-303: 9.14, 3.69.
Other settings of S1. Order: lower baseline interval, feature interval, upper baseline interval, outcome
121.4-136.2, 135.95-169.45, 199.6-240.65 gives -0.3 yr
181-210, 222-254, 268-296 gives -2.8 yr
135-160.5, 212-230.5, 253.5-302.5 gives -2.3 yr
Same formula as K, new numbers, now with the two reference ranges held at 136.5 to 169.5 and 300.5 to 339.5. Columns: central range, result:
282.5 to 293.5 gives 4.3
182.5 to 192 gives -0.8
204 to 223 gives -0.8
